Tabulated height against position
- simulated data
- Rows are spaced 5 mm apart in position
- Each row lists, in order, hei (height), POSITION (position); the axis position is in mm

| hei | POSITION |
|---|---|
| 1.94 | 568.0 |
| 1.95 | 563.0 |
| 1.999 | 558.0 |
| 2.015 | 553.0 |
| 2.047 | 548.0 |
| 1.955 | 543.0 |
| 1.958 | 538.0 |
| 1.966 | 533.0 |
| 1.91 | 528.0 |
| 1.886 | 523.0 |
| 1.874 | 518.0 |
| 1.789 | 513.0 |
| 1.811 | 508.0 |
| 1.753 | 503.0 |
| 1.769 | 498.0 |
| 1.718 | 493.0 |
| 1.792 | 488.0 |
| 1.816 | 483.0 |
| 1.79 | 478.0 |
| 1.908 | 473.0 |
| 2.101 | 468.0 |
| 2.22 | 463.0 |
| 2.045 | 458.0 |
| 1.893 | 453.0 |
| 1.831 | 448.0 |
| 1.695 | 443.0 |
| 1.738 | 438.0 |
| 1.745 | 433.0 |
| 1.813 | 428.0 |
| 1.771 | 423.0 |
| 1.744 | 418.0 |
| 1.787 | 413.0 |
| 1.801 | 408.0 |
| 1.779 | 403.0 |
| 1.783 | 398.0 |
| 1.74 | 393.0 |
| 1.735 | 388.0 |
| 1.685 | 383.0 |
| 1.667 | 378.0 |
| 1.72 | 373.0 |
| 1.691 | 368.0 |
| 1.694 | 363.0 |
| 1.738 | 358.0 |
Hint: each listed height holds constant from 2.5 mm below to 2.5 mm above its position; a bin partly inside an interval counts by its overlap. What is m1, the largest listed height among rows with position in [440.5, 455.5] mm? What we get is 1.893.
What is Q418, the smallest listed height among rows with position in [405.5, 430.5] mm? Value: 1.744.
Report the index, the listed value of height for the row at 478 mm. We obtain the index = 1.79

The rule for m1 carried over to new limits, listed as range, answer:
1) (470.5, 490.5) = 1.908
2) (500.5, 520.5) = 1.874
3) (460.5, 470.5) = 2.22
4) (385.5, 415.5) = 1.801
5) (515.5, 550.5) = 2.047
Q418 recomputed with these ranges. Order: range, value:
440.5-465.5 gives 1.695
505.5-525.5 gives 1.789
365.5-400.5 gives 1.667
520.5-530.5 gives 1.886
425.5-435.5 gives 1.745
